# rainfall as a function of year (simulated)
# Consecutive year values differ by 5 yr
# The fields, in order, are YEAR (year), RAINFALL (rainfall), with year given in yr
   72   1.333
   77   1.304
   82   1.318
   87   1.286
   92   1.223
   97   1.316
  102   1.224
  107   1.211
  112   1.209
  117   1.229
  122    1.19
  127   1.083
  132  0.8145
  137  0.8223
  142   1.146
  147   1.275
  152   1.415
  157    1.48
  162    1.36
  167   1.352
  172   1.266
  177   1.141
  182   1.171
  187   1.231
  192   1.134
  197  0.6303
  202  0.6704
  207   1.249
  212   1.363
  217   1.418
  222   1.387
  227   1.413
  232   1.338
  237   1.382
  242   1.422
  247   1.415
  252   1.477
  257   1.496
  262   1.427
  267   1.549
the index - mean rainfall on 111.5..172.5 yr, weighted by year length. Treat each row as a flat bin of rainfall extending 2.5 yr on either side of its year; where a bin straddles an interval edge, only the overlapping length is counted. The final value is 1.2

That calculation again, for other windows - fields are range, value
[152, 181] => 1.32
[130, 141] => 0.863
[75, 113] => 1.26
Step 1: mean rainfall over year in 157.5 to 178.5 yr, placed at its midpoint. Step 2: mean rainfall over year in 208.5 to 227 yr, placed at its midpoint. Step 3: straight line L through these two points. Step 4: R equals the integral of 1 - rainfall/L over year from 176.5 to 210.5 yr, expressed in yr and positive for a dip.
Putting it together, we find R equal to 7.82 yr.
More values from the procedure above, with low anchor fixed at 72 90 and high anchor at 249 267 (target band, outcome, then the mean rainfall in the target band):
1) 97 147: 8.22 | 1.12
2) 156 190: 2.88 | 1.28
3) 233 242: 0.44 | 1.39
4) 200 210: 3.03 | 0.994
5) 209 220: 0.39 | 1.38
